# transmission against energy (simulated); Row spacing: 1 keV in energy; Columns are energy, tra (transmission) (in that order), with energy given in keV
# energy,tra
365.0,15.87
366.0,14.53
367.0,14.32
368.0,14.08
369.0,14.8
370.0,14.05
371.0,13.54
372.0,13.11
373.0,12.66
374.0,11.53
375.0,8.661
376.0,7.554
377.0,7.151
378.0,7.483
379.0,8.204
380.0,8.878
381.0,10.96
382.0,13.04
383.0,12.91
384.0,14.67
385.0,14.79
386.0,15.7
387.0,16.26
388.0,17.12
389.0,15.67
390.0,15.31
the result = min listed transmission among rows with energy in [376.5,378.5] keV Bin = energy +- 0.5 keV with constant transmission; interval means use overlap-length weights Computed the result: 7.151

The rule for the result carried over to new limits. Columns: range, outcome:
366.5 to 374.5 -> 11.53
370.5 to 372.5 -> 13.11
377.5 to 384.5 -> 7.483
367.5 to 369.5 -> 14.08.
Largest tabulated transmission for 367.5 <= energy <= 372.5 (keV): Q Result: 14.8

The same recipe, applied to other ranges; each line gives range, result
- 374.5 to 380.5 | 8.878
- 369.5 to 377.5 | 14.05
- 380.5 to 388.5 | 17.12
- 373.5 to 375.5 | 11.53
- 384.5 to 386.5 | 15.7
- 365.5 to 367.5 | 14.53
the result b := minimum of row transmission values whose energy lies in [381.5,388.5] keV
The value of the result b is 12.91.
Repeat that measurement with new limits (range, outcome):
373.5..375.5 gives 8.661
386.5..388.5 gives 16.26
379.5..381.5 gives 8.878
